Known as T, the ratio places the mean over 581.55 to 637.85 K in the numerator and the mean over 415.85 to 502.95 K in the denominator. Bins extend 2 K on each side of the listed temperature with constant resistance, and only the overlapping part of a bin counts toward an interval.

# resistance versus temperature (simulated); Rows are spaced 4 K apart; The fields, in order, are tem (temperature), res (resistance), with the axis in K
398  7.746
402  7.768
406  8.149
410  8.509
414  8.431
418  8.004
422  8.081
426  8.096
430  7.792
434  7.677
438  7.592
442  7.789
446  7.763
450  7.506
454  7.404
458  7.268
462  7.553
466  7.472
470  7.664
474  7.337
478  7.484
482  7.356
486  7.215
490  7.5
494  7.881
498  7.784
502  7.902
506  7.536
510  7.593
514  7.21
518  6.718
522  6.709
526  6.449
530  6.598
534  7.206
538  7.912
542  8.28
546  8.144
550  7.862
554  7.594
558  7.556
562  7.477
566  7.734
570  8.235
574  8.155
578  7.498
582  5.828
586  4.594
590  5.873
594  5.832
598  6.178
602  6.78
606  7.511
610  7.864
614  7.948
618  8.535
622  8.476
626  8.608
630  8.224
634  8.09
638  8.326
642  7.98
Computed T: 0.95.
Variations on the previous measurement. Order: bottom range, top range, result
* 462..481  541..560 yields 1.05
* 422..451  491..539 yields 0.94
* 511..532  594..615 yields 1.05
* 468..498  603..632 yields 1.08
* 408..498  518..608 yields 0.92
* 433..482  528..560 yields 1.01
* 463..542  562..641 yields 1.00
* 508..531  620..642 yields 1.21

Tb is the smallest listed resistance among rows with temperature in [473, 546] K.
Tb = 6.449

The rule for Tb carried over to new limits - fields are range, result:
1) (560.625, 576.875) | 7.477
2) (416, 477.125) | 7.268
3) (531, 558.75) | 7.206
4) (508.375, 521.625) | 6.718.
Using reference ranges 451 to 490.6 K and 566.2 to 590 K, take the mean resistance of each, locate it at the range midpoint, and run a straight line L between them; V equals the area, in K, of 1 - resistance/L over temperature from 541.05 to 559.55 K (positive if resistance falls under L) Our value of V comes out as -2.3 K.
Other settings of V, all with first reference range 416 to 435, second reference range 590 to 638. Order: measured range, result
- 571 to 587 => 1.91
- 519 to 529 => 1.50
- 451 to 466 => 0.87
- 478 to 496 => 0.79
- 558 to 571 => -0.10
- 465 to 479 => 0.65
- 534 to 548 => -0.46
